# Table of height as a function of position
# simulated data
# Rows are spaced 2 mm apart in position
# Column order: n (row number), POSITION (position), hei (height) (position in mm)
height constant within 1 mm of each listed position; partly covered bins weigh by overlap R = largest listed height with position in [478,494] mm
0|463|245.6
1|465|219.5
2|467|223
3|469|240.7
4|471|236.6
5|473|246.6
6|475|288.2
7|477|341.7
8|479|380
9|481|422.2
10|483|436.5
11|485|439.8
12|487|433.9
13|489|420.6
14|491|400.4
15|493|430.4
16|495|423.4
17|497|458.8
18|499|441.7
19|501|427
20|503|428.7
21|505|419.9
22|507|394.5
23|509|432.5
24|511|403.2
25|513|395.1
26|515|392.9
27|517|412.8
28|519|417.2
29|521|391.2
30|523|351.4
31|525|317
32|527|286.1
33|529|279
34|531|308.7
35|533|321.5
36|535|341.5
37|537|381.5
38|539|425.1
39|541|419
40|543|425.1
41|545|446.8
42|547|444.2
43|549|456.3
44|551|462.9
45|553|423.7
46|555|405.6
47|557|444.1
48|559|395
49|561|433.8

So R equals 439.8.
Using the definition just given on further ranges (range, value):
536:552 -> 462.9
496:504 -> 458.8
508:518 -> 432.5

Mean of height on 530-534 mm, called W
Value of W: 315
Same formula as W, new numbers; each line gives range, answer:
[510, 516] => 397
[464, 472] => 230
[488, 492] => 410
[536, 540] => 403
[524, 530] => 294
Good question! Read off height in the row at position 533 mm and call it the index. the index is 321.5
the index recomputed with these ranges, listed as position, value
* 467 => 223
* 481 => 422.2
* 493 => 430.4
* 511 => 403.2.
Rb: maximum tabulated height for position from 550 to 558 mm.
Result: 462.9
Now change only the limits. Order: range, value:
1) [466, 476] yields 288.2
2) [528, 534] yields 321.5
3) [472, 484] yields 436.5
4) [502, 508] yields 428.7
